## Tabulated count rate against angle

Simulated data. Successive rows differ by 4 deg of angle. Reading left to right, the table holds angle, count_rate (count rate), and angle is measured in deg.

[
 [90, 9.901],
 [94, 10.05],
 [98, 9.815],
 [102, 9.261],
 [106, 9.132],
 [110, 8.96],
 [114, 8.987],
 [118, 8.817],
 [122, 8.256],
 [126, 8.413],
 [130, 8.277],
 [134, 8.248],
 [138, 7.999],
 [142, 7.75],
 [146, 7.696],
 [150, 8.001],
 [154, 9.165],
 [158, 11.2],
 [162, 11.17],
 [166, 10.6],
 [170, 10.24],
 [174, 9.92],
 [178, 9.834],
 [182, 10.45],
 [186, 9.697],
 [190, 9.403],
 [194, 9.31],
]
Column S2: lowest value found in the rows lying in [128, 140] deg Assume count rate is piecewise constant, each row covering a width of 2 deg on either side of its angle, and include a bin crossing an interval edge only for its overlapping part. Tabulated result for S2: 7.999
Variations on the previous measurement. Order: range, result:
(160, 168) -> 10.6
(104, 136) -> 8.248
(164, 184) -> 9.834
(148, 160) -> 8.001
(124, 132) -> 8.277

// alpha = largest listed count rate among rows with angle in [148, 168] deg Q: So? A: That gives 11.2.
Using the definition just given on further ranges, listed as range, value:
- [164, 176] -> 10.6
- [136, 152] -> 8.001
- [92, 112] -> 10.05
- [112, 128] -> 8.987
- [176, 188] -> 10.45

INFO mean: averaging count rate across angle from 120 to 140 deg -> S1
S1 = 8.24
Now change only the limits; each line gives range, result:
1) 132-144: 8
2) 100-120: 9.03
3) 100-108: 9.2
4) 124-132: 8.34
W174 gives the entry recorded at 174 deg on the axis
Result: 9.92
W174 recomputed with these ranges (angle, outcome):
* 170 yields 10.24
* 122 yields 8.256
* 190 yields 9.403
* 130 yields 8.277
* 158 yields 11.2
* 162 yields 11.17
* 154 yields 9.165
